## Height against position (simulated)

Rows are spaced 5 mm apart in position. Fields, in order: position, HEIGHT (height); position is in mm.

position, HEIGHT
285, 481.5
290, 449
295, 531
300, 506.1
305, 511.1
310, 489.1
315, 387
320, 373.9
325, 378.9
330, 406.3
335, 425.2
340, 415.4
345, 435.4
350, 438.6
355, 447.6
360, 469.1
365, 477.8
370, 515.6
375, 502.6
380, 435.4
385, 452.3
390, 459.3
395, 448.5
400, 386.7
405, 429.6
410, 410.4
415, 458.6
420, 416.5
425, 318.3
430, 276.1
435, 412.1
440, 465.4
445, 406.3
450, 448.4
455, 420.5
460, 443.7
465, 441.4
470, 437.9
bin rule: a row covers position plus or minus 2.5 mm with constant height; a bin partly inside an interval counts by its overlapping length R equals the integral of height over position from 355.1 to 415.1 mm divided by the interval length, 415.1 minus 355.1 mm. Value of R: 453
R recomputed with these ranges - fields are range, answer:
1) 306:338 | 415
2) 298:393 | 448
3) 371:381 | 481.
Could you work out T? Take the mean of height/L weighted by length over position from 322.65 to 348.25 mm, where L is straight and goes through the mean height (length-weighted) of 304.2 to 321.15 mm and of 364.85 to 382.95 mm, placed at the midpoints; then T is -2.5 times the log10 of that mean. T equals 0.10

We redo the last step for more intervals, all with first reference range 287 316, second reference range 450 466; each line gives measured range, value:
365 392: -0.030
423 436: 0.334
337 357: 0.087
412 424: 0.068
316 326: 0.256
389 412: 0.071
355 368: -0.010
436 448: 0.020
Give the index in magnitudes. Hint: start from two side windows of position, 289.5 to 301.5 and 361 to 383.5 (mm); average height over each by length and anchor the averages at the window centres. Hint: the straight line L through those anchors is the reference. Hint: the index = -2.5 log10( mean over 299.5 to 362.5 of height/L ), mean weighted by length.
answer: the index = 0.134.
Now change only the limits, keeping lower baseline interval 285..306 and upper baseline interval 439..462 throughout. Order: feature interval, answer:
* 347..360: 0.060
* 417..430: 0.252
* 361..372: -0.054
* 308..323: 0.182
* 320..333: 0.234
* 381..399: 0.030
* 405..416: 0.051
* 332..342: 0.145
